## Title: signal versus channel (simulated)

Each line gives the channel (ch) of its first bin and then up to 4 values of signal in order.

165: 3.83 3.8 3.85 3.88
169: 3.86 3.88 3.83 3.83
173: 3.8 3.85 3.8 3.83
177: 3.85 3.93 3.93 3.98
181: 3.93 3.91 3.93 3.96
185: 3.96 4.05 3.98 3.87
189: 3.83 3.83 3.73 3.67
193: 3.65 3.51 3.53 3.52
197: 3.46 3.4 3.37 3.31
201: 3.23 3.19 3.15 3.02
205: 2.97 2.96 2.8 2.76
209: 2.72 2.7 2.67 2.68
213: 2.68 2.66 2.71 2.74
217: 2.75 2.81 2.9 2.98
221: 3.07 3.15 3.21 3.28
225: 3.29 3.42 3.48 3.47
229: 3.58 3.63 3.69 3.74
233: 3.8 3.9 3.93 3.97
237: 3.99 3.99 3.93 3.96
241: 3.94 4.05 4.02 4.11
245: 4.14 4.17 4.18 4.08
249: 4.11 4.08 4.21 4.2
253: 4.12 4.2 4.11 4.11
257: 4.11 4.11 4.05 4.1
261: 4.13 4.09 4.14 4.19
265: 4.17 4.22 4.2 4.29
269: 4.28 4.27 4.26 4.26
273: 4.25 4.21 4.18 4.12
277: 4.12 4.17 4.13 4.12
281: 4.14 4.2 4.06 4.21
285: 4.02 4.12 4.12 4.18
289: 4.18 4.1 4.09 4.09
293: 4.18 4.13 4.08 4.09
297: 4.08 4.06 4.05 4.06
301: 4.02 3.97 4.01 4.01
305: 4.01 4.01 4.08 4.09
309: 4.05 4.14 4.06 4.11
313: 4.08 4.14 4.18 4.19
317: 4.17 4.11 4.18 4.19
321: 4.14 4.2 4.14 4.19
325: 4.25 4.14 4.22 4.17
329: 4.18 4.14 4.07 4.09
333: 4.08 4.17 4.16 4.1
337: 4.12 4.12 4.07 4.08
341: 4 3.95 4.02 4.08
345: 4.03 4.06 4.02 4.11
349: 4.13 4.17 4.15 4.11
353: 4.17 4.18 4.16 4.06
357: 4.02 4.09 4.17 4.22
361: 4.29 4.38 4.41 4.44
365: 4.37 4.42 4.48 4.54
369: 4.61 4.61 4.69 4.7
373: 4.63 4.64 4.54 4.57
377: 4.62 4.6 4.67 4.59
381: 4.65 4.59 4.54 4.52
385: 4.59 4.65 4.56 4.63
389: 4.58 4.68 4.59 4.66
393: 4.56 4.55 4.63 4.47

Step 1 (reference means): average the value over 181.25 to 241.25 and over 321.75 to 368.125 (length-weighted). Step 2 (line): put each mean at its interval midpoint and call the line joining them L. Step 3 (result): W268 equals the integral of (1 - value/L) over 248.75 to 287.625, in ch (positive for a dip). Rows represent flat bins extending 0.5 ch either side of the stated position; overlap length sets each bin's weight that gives -4.5 ch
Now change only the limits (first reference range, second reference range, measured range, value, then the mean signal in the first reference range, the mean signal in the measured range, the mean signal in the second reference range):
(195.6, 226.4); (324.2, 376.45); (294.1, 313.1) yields -1.14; 3.02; 4.06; 4.24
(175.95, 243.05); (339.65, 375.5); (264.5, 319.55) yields -3.12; 3.46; 4.13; 4.27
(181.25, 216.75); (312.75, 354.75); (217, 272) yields -4.25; 3.32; 3.87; 4.13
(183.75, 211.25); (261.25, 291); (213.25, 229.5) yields 2.42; 3.39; 3.09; 4.17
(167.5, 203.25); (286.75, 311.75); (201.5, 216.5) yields 3.85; 3.73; 2.83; 4.08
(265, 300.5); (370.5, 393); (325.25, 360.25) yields 2.54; 4.15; 4.11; 4.61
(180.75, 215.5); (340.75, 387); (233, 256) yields -2.71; 3.35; 4.06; 4.36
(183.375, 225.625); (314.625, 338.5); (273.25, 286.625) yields -1.19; 3.23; 4.14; 4.15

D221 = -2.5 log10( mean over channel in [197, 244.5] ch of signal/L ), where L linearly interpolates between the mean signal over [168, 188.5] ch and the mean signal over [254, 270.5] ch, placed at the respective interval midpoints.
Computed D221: 0.21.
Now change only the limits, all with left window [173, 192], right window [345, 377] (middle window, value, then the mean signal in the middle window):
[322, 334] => 0.02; 4.15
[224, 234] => 0.12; 3.57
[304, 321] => 0.03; 4.11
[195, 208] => 0.23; 3.19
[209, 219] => 0.41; 2.72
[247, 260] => -0.02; 4.13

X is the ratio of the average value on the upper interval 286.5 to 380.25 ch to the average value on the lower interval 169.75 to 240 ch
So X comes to 1.21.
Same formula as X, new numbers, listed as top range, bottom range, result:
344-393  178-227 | 1.33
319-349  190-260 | 1.17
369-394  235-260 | 1.13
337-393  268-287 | 1.05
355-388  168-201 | 1.19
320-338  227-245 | 1.07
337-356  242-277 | 0.98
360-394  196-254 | 1.32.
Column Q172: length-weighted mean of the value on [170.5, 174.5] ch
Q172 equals 3.83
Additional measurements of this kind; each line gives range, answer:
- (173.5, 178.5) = 3.85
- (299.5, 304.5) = 4.01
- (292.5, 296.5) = 4.12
